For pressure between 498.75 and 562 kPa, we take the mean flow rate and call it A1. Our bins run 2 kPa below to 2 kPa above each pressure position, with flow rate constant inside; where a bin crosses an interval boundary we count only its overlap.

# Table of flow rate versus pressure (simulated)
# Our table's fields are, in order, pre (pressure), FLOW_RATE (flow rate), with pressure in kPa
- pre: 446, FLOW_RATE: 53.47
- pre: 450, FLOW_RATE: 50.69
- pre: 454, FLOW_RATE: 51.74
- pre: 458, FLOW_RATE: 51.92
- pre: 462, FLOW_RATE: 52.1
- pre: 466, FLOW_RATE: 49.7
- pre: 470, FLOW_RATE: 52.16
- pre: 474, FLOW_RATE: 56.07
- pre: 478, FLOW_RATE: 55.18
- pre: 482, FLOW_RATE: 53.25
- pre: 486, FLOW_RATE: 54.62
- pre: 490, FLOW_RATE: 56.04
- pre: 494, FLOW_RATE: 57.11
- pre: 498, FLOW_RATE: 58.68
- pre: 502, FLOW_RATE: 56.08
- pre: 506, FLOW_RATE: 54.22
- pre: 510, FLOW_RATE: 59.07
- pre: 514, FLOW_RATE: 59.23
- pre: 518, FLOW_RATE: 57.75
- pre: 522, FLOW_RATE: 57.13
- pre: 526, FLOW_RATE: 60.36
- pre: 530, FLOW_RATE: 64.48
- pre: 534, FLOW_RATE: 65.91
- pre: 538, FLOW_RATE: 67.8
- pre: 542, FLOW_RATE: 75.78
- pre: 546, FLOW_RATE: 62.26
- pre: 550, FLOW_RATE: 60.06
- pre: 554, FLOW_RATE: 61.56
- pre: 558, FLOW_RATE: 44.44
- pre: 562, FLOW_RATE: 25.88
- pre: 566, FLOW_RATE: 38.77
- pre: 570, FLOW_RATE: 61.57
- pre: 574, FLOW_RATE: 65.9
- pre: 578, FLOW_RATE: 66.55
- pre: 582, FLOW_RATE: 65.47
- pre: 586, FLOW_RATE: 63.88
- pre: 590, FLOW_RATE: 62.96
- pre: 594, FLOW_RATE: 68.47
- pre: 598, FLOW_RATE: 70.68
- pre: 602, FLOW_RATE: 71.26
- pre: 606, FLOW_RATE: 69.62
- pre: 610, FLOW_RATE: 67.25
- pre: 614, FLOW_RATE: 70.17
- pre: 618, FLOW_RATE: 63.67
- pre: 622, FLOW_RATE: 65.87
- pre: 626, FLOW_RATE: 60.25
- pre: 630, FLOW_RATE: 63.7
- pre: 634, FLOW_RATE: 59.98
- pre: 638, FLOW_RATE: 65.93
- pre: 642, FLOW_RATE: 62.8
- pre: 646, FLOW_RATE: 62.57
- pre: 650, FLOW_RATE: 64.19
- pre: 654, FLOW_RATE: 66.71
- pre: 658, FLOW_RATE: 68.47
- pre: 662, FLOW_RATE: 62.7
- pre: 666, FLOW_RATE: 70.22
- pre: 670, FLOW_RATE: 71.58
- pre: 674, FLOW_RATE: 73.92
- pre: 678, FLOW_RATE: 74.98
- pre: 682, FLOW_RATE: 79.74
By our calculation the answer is 59.3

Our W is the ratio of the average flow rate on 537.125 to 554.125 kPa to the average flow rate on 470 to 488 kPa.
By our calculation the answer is 1.2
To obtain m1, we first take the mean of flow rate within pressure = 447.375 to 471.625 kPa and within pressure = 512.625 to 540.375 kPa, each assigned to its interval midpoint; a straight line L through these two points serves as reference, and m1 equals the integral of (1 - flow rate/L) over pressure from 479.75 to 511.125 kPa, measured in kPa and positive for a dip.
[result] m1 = 0.6 kPa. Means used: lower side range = 51.4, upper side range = 62.1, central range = 56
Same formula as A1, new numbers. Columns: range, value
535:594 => 59.2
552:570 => 44.8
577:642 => 65.9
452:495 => 53.5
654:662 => 66.6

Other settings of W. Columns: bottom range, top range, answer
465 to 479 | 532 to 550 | 1.26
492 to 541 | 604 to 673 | 1.09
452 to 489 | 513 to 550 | 1.19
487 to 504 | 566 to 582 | 1.08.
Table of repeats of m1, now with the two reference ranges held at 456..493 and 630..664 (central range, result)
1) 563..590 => 0.3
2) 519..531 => -0.7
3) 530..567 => 0.8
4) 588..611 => -2.7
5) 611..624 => -0.9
